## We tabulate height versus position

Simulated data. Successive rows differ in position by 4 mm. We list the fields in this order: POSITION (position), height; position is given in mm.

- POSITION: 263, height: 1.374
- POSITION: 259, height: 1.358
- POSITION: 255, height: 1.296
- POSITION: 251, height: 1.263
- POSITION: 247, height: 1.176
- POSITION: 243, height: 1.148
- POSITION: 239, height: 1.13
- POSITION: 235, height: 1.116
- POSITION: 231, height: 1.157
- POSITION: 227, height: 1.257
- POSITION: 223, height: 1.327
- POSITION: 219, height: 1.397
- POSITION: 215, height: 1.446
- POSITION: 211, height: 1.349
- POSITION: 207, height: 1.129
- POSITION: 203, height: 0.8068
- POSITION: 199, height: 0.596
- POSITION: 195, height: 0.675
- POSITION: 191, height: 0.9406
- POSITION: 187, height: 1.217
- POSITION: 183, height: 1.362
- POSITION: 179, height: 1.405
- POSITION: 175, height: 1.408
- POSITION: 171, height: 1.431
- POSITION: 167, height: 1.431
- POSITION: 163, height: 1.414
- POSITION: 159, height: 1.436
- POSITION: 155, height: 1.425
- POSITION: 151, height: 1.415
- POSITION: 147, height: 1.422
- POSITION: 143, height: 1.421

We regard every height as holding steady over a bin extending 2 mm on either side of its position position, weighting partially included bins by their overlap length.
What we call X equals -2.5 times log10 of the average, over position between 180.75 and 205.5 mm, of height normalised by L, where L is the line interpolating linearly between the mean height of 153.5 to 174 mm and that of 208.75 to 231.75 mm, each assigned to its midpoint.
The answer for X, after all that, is 0.41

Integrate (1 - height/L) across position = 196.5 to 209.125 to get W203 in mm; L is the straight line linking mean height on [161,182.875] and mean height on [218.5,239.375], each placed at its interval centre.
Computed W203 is 4.50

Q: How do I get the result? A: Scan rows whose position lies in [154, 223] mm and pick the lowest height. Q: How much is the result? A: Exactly 0.596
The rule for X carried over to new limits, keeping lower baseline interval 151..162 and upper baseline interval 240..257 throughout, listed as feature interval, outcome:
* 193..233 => 0.16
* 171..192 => 0.06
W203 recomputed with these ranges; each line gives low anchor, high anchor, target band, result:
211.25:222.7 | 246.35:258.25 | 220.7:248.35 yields 2.9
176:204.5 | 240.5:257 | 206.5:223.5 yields -3.8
